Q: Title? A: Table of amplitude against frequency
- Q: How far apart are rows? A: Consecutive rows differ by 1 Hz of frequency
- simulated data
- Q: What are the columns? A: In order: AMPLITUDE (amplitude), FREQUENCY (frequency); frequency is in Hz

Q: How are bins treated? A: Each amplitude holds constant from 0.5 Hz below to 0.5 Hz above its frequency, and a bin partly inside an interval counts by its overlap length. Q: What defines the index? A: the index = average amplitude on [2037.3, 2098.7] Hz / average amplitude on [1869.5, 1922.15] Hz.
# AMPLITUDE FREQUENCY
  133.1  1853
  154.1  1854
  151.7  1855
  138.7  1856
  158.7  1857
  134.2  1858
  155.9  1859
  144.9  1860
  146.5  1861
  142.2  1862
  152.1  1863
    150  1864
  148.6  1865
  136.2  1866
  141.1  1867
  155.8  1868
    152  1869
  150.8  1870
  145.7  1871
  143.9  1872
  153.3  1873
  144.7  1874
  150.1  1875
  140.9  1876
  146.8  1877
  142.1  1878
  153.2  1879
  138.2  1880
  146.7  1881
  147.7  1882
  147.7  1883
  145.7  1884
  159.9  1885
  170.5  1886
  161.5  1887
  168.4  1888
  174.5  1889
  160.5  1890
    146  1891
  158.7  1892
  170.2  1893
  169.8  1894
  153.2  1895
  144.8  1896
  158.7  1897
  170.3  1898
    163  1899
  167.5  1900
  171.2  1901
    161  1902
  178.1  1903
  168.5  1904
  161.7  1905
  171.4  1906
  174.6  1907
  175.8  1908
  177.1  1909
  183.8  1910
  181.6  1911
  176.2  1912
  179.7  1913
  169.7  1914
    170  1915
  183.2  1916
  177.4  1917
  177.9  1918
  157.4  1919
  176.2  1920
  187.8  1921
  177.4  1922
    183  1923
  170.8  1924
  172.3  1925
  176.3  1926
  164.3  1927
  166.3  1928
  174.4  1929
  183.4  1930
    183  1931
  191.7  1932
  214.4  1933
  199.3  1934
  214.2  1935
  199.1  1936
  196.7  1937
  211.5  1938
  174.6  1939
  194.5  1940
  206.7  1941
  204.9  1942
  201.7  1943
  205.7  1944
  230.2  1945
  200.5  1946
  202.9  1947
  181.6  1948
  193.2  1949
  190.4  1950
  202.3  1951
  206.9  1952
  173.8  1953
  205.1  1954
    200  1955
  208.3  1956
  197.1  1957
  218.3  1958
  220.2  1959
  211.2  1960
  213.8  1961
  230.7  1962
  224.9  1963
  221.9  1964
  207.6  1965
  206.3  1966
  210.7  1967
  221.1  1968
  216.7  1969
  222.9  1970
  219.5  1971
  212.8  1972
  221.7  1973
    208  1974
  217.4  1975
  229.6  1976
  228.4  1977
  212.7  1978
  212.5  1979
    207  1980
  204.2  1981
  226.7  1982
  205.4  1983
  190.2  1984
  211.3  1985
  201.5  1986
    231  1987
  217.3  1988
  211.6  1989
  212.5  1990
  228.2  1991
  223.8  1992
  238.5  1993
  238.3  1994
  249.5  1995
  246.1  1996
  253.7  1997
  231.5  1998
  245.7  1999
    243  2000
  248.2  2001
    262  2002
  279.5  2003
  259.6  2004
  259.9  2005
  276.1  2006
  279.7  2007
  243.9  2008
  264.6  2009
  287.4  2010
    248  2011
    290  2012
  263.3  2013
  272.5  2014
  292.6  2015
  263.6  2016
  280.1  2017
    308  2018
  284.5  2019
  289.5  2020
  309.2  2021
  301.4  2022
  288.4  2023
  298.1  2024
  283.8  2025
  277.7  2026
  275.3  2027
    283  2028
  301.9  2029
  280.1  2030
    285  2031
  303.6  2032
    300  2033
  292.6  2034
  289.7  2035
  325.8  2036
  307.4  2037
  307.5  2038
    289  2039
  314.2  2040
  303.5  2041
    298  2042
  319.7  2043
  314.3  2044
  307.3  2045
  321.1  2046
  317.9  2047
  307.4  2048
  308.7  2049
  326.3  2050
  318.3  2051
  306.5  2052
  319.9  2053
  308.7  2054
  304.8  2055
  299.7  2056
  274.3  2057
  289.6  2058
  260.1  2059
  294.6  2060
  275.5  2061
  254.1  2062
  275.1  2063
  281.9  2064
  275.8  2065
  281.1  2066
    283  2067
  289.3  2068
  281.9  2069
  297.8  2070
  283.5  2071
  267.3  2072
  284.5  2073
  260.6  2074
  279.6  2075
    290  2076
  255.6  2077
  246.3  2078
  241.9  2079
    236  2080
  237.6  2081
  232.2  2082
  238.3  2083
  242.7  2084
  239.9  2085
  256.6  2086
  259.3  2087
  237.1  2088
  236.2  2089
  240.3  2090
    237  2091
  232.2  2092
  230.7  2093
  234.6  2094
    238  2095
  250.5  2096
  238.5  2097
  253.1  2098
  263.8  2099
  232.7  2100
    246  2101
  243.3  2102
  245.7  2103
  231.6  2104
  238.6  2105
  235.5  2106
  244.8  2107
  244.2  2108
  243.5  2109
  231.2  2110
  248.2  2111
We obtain 1.69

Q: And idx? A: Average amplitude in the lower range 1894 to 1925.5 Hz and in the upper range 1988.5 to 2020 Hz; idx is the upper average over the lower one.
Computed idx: 1.5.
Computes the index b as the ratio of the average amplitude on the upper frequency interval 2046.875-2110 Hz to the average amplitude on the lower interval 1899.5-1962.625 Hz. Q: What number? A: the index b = 1.40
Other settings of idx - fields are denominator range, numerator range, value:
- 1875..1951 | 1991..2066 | 1.62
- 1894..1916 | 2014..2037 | 1.72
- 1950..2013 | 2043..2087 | 1.24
